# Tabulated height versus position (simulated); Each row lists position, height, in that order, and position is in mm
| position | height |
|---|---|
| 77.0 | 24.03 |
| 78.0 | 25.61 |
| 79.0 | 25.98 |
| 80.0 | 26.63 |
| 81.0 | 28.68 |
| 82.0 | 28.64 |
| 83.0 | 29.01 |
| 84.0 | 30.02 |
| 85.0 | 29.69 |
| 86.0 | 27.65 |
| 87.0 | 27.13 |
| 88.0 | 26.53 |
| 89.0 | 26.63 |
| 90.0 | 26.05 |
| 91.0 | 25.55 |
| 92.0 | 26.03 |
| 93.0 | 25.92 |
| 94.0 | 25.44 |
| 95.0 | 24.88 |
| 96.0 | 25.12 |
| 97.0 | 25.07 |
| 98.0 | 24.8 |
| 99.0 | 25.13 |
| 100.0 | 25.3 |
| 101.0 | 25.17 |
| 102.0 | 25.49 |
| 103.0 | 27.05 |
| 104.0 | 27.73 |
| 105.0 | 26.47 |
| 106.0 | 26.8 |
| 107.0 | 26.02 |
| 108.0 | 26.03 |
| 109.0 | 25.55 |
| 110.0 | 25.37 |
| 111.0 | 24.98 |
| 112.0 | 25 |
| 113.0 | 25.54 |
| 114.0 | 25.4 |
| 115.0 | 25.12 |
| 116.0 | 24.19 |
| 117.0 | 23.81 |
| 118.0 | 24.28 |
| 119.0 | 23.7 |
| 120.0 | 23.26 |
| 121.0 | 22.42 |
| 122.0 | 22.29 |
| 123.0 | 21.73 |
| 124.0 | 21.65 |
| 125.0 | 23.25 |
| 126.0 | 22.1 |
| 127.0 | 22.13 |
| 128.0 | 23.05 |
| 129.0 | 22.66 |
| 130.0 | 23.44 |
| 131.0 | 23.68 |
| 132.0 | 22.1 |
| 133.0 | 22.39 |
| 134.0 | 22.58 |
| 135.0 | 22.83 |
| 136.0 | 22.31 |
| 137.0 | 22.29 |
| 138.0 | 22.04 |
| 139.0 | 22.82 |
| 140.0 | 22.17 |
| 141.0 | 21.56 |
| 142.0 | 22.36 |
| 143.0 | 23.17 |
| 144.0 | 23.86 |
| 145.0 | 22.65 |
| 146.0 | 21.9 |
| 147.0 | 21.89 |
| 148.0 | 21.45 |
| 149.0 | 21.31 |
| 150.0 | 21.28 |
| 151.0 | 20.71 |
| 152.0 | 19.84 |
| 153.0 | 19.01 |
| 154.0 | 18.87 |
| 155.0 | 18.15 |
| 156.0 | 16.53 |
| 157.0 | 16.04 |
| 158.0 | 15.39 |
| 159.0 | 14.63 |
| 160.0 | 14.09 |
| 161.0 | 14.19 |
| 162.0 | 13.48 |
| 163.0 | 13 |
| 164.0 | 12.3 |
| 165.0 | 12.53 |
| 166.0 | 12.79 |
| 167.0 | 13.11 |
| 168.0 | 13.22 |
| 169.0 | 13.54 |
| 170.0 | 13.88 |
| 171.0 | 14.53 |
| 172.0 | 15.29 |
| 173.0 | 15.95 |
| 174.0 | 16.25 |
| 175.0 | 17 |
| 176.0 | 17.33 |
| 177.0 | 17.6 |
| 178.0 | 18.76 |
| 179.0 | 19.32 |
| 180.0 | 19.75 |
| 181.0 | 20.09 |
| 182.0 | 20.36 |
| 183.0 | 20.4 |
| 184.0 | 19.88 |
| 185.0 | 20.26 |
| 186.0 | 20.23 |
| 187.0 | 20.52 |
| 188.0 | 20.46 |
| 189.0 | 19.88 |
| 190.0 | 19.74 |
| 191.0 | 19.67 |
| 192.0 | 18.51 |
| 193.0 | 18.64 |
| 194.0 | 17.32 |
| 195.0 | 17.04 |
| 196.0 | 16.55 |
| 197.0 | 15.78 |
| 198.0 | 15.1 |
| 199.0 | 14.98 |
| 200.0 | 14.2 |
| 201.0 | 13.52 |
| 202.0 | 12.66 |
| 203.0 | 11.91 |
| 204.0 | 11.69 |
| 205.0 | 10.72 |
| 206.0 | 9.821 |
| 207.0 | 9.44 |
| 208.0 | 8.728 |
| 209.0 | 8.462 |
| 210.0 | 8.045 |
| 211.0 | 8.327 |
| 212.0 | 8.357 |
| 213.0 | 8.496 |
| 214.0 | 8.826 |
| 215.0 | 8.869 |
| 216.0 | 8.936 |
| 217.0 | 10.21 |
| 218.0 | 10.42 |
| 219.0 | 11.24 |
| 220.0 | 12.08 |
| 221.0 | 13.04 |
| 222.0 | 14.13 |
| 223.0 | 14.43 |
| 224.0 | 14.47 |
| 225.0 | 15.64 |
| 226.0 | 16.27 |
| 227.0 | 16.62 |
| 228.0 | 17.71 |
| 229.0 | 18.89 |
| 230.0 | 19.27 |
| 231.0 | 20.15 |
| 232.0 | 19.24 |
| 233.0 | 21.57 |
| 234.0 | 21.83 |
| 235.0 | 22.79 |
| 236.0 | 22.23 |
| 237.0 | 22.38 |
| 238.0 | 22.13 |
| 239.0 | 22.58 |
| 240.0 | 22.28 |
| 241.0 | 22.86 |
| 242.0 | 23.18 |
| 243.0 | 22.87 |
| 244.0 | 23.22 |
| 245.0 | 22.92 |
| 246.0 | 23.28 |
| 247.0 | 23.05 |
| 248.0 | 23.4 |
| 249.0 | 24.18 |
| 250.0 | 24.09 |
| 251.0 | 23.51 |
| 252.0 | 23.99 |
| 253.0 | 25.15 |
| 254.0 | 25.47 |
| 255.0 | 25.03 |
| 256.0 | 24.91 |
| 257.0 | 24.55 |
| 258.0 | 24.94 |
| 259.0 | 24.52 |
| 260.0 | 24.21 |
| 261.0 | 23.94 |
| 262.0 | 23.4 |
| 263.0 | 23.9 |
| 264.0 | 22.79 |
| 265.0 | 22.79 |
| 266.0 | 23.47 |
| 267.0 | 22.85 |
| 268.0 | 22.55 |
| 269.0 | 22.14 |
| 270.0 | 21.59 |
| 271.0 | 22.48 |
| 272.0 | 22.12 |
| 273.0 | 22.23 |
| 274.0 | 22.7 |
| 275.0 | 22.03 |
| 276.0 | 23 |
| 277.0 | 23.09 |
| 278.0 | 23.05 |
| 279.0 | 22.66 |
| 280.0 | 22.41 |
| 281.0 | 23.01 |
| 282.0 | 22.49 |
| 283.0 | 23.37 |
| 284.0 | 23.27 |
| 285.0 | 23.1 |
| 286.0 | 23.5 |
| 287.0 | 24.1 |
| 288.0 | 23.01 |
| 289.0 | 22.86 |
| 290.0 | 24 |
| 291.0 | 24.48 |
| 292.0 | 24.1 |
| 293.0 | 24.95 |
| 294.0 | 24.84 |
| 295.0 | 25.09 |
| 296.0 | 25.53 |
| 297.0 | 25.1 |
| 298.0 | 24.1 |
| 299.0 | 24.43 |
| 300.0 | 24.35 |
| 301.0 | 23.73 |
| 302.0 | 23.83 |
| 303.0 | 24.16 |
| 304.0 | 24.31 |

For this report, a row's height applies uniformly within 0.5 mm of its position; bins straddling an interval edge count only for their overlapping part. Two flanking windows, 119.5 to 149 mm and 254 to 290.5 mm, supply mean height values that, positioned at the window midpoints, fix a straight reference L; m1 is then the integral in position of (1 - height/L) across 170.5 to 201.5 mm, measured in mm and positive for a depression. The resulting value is 6.6 mm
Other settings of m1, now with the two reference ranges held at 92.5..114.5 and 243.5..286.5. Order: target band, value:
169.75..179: 3.0 mm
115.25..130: 1.4 mm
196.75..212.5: 8.4 mm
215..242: 7.3 mm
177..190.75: 2.6 mm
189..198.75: 2.7 mm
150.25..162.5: 4.0 mm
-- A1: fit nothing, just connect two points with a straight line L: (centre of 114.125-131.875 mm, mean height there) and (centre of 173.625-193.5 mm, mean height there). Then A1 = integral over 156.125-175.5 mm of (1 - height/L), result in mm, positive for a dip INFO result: 5.8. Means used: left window 23.1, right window 19.3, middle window 14.3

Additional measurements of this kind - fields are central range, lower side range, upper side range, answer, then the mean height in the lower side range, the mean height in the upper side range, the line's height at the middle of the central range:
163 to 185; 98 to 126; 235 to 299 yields 7.1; 24.7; 23.4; 24.2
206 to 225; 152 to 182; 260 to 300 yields 8.6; 15.9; 23.4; 19.1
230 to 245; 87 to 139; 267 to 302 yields 1.0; 24.4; 23.4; 23.7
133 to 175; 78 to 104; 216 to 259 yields 10.0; 26.5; 20.2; 23.8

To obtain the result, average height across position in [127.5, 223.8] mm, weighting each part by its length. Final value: 16.7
